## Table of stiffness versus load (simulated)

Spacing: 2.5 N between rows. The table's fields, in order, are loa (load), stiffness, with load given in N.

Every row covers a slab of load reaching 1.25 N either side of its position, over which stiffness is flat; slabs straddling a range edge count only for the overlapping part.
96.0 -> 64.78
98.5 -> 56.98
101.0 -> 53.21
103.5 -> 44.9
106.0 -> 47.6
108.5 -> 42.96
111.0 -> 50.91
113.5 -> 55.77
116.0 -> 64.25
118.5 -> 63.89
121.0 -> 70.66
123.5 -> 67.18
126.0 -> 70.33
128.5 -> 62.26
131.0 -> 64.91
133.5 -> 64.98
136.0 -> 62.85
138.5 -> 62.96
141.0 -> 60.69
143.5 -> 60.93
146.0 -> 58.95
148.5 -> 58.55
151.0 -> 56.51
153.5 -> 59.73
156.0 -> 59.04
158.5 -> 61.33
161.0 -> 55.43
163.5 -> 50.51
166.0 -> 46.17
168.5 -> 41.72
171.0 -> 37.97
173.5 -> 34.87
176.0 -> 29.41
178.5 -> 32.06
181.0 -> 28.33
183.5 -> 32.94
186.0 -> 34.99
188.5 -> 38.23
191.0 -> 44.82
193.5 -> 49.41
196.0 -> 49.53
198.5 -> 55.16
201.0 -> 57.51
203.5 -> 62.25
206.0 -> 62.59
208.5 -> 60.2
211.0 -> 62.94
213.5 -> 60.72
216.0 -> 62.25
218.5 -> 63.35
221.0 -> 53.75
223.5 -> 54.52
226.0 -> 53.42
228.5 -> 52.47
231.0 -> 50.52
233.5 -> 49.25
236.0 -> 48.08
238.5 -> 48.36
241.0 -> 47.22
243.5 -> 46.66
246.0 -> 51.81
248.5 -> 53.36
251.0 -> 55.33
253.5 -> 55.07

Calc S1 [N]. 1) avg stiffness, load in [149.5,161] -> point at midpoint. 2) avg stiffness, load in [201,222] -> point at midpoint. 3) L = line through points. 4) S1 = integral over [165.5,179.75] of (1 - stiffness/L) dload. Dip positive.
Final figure 5.5 N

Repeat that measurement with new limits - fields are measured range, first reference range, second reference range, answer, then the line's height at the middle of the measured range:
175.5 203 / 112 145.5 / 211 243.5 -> 7.37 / 57.6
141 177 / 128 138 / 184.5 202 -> 3.51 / 56.4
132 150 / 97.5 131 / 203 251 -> -1.29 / 57.3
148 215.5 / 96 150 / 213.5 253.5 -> 8.34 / 56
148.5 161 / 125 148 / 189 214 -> 0.46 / 61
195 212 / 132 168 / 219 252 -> -1.51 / 53.9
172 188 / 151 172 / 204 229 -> 6.43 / 54.3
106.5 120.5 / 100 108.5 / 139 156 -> -1.58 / 50.1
